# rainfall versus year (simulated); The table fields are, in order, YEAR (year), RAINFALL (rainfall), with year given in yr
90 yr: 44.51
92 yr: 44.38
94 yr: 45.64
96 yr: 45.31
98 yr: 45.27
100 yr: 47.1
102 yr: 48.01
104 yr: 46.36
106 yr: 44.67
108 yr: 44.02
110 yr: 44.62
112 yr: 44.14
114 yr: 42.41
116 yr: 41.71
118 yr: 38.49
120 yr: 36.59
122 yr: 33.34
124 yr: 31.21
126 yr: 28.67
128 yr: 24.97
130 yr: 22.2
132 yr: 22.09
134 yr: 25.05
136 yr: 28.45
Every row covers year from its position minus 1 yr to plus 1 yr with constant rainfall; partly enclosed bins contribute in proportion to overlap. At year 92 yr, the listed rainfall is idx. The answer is 44.38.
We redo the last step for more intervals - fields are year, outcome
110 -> 44.62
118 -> 38.49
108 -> 44.02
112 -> 44.14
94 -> 45.64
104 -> 46.36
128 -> 24.97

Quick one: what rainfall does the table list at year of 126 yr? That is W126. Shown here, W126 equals 28.67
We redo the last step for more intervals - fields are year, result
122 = 33.34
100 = 47.1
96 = 45.31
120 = 36.59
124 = 31.21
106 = 44.67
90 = 44.51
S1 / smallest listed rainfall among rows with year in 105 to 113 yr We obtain 44.02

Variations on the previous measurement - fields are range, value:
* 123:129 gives 24.97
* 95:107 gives 44.67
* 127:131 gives 22.2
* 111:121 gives 36.59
